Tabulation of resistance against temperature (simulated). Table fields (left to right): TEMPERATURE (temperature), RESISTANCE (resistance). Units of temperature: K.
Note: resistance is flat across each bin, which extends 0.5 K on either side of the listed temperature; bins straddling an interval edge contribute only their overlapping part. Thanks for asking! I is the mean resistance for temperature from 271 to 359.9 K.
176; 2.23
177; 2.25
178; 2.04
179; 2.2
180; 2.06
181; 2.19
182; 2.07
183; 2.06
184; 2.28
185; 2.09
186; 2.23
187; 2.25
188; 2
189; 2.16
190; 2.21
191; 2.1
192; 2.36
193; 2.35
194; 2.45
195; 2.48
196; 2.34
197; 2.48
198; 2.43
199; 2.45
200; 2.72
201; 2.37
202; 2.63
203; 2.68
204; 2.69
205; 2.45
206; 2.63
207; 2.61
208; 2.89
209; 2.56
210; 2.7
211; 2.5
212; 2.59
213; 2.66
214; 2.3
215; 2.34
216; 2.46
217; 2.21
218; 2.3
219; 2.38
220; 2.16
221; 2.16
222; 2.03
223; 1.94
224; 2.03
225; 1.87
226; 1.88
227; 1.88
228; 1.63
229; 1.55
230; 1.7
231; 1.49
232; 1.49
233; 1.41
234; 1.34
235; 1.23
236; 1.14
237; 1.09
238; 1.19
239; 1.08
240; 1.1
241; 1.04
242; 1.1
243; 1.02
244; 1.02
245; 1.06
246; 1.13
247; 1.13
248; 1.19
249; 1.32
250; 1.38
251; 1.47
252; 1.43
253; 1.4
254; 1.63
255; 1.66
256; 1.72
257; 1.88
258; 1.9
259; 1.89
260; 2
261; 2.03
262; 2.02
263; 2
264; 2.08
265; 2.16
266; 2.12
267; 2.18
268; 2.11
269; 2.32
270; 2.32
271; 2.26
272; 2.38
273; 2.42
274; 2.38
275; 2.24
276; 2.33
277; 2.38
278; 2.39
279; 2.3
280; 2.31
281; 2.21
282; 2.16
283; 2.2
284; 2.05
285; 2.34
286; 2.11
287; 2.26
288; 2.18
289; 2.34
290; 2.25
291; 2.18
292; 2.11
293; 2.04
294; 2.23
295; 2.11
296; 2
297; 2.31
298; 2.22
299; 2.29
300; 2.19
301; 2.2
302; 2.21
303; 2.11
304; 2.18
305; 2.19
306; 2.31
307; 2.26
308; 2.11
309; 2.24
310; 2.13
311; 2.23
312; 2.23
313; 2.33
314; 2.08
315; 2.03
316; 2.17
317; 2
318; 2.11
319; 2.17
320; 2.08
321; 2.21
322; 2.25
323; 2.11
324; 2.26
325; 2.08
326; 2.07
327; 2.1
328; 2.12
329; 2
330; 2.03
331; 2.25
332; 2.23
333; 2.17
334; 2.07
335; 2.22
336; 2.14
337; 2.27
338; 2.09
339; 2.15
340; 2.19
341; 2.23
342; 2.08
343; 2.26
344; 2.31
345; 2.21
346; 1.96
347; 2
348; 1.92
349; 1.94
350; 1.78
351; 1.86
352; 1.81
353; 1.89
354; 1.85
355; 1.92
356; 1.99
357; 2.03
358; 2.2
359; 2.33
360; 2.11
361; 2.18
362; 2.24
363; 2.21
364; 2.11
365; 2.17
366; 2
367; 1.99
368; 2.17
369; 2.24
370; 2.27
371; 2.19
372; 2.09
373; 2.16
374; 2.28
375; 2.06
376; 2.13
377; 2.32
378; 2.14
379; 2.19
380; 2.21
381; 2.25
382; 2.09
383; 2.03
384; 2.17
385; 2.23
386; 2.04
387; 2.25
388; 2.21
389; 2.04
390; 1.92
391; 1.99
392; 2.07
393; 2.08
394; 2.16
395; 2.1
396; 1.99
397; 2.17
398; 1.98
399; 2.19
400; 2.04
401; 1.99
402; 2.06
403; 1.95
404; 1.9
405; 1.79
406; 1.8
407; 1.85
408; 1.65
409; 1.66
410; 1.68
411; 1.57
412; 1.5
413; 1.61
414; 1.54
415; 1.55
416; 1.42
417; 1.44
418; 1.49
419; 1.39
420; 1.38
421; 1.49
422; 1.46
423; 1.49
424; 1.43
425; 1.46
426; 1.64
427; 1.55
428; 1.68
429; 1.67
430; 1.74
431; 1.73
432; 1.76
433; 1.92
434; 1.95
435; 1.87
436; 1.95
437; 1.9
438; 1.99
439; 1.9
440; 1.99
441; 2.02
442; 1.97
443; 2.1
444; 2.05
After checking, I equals 2.16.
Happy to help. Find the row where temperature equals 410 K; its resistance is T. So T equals 1.68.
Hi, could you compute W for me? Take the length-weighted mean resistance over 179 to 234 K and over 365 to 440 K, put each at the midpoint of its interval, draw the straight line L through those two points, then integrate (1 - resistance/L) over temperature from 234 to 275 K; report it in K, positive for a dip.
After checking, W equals 9.4 K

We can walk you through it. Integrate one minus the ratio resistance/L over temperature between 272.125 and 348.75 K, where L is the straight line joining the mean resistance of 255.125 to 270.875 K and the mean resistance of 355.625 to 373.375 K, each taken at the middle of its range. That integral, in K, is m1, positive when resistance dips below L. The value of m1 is -3.29 K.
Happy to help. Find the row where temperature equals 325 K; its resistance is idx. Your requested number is 2.08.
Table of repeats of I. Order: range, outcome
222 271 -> 1.61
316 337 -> 2.14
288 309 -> 2.19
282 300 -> 2.19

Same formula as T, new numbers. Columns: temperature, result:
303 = 2.11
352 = 1.81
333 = 2.17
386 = 2.04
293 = 2.04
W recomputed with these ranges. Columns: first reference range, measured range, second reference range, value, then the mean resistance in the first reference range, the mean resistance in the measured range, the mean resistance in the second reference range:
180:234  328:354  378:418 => -0.7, 2.23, 2.08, 1.93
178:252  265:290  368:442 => -4.0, 1.97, 2.26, 1.89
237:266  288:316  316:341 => -3.9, 1.5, 2.19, 2.14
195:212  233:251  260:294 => 9.2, 2.57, 1.17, 2.21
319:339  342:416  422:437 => -3.7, 2.15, 2.02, 1.7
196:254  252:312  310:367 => -4.4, 1.88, 2.14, 2.11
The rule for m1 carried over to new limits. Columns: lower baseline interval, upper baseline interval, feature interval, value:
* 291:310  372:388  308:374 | 1.8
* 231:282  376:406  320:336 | -1.9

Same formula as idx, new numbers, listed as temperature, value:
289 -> 2.34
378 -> 2.14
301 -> 2.2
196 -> 2.34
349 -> 1.94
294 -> 2.23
